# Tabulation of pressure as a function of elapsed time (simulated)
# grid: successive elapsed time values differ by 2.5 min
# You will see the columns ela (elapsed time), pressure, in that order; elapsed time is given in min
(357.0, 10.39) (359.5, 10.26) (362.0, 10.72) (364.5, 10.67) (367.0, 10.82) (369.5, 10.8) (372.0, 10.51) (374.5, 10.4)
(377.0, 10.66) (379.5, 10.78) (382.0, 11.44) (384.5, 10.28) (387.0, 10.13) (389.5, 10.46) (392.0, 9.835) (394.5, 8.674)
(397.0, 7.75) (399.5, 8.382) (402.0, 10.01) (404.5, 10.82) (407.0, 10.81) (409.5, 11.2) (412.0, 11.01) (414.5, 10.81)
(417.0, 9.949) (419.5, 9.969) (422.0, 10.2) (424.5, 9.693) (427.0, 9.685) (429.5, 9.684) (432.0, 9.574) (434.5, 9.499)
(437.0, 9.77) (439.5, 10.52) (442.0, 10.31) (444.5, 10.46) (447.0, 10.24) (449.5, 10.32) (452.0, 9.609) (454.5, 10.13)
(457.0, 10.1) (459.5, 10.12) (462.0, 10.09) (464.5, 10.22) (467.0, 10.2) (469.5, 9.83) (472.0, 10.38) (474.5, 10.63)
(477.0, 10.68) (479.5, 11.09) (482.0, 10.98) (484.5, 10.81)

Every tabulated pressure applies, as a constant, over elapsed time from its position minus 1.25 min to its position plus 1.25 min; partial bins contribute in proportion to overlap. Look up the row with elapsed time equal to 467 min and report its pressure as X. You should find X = 10.2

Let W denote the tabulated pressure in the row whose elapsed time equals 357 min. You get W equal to 10.39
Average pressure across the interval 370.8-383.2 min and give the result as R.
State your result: 10.8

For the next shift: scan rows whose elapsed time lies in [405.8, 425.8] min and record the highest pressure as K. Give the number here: 11.2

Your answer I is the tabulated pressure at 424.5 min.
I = 9.693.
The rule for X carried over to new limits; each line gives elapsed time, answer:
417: 9.949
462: 10.09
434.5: 9.499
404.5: 10.82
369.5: 10.8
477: 10.68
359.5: 10.26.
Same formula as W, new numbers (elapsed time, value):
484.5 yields 10.81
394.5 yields 8.674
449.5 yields 10.32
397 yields 7.75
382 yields 11.44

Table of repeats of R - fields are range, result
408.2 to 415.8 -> 11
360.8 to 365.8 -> 10.7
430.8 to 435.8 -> 9.54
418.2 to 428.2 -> 9.89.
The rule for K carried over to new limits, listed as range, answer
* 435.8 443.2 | 10.52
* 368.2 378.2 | 10.8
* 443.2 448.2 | 10.46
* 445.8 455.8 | 10.32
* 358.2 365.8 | 10.72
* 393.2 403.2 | 10.01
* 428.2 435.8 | 9.684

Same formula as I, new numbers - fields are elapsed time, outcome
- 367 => 10.82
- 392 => 9.835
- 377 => 10.66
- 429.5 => 9.684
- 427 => 9.685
